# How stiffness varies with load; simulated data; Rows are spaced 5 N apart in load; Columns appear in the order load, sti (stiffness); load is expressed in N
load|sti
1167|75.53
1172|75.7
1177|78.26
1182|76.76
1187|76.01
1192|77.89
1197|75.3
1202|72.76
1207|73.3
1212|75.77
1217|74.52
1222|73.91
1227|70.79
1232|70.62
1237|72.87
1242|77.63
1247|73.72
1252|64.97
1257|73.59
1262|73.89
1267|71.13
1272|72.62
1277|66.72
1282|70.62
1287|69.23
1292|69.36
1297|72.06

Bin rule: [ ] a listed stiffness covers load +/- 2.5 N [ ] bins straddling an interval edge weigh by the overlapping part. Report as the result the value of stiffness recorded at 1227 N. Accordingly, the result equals 70.79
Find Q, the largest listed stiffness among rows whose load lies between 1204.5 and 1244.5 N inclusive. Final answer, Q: 77.63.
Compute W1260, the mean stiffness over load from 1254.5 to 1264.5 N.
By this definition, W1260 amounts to 73.7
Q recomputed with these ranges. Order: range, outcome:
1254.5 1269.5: 73.89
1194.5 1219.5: 75.77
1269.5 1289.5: 72.62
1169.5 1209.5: 78.26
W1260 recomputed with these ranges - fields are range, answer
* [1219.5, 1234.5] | 71.8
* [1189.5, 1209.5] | 74.8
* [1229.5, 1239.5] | 71.7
